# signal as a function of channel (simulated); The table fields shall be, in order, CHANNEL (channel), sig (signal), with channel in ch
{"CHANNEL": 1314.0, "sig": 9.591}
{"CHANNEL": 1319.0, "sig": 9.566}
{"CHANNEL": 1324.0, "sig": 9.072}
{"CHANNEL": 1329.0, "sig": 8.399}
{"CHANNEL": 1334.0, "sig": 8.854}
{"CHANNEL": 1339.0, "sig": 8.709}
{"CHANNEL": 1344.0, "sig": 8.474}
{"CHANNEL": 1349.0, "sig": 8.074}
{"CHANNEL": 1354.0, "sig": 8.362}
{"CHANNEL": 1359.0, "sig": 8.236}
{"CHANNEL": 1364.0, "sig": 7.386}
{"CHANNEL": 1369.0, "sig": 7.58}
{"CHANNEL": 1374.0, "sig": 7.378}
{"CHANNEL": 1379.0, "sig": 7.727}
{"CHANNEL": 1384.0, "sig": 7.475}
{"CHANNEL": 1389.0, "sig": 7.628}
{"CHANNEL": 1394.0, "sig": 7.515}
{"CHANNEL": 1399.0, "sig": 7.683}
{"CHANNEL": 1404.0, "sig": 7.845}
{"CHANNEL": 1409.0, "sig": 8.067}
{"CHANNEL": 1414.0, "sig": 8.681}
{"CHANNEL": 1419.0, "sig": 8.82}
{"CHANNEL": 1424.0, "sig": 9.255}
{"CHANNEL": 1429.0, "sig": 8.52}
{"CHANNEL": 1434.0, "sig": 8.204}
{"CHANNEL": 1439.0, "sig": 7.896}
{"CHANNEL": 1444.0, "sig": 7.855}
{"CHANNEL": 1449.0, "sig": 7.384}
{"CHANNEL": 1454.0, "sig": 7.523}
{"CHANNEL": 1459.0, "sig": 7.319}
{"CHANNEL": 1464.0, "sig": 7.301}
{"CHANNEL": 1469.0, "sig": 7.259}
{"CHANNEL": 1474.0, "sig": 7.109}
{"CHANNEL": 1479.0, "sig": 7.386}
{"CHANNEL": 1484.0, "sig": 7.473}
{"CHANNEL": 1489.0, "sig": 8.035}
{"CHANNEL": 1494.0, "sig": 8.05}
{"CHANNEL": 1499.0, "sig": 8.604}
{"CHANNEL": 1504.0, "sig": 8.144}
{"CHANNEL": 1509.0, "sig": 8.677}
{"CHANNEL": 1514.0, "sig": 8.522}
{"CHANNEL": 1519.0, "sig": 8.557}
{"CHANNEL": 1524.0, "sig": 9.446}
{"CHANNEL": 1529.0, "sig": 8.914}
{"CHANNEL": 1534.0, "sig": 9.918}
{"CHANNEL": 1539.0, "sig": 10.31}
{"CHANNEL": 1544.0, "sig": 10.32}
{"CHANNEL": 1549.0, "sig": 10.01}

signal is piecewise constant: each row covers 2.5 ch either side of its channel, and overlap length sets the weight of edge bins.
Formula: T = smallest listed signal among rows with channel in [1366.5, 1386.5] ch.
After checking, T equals 7.378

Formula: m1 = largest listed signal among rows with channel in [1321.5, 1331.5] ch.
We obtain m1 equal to 9.072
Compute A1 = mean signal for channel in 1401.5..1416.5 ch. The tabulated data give 8.2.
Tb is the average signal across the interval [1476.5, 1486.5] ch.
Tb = 7.43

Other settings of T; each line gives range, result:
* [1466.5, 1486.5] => 7.109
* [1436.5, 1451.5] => 7.384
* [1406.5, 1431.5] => 8.067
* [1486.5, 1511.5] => 8.035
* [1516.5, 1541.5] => 8.557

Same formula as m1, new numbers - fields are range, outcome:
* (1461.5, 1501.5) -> 8.604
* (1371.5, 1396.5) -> 7.727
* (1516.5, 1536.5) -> 9.918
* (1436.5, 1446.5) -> 7.896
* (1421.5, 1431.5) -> 9.255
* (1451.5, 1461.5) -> 7.523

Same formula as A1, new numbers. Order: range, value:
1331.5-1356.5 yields 8.49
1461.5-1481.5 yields 7.26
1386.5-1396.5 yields 7.57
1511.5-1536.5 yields 9.07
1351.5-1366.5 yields 7.99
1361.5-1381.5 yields 7.52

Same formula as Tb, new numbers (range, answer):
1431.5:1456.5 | 7.77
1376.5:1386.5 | 7.6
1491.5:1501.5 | 8.33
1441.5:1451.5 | 7.62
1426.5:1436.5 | 8.36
